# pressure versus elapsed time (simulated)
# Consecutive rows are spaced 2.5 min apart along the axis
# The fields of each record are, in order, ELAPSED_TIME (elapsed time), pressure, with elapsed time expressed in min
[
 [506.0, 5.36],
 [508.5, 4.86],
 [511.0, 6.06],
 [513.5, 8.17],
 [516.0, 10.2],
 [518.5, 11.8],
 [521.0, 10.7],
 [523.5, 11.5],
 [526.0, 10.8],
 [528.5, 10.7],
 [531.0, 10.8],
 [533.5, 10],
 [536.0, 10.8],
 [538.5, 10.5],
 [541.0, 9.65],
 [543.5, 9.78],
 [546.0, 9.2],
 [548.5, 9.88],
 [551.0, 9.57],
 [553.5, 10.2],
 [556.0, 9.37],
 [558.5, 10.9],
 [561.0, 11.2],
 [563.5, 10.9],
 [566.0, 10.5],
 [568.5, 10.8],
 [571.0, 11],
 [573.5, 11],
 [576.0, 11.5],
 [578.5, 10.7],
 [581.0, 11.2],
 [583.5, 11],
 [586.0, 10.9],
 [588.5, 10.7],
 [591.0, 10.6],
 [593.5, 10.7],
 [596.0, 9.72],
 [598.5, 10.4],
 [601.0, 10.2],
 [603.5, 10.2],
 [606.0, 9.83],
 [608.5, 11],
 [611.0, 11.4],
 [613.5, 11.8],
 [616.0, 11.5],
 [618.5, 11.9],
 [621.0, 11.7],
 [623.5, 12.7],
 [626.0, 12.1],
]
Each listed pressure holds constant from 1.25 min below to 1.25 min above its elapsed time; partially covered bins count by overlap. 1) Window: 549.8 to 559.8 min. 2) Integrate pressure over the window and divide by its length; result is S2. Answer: 10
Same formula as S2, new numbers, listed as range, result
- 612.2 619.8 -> 11.7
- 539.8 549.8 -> 9.63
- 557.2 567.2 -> 10.9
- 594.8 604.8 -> 10.1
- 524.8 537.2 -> 10.6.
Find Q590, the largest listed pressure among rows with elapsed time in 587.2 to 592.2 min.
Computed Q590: 10.7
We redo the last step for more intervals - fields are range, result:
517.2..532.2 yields 11.8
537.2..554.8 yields 10.5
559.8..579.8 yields 11.5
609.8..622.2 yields 11.9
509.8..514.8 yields 8.17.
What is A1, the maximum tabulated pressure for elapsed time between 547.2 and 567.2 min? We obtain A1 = 11.2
